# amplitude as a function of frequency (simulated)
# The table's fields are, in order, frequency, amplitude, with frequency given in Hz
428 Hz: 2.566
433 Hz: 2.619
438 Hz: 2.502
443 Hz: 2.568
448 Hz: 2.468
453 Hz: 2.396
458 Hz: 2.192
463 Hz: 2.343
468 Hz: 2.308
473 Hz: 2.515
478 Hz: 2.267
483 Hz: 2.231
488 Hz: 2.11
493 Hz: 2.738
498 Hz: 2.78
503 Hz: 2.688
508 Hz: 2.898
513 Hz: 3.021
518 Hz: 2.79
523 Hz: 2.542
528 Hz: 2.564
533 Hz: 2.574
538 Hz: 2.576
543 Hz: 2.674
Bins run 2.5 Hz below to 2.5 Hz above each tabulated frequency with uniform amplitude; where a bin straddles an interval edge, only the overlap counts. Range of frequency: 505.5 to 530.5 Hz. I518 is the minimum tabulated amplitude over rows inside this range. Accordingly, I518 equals 2.542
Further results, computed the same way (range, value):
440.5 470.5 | 2.192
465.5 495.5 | 2.11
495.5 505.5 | 2.688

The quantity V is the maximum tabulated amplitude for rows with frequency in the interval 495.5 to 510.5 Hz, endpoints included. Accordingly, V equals 2.898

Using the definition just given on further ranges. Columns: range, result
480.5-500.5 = 2.78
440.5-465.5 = 2.568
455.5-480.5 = 2.515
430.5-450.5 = 2.619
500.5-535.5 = 3.021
